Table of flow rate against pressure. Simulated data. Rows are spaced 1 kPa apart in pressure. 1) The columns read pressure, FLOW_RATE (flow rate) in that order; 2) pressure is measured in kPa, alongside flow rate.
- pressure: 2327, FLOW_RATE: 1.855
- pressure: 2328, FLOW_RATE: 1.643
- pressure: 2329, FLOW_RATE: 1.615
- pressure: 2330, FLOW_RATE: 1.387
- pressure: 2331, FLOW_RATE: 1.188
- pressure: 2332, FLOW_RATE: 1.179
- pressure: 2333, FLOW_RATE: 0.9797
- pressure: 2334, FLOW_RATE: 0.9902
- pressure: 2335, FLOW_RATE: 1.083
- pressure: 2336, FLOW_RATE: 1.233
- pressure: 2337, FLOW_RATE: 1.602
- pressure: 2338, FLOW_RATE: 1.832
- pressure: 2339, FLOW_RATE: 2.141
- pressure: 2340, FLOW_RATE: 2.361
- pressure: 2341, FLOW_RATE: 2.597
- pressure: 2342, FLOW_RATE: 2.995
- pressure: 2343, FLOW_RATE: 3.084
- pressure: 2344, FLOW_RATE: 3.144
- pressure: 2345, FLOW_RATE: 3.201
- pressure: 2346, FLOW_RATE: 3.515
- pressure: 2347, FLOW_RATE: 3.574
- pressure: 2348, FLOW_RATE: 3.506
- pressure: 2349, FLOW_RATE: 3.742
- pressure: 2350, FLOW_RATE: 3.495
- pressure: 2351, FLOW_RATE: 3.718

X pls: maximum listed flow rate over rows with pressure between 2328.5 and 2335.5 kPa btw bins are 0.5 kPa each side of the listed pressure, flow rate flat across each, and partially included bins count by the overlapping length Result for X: 1.615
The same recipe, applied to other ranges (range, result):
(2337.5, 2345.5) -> 3.201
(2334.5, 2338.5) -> 1.832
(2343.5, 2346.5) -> 3.515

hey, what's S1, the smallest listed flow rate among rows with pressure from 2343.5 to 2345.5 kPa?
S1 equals 3.144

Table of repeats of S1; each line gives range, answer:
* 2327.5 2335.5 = 0.9797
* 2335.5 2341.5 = 1.233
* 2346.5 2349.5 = 3.506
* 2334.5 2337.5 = 1.083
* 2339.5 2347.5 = 2.361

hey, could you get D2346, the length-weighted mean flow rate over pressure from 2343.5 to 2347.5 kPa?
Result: 3.36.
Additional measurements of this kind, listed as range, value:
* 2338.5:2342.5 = 2.52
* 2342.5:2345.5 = 3.14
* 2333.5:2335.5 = 1.04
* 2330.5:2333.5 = 1.12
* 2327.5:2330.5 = 1.55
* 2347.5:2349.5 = 3.62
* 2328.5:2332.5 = 1.34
